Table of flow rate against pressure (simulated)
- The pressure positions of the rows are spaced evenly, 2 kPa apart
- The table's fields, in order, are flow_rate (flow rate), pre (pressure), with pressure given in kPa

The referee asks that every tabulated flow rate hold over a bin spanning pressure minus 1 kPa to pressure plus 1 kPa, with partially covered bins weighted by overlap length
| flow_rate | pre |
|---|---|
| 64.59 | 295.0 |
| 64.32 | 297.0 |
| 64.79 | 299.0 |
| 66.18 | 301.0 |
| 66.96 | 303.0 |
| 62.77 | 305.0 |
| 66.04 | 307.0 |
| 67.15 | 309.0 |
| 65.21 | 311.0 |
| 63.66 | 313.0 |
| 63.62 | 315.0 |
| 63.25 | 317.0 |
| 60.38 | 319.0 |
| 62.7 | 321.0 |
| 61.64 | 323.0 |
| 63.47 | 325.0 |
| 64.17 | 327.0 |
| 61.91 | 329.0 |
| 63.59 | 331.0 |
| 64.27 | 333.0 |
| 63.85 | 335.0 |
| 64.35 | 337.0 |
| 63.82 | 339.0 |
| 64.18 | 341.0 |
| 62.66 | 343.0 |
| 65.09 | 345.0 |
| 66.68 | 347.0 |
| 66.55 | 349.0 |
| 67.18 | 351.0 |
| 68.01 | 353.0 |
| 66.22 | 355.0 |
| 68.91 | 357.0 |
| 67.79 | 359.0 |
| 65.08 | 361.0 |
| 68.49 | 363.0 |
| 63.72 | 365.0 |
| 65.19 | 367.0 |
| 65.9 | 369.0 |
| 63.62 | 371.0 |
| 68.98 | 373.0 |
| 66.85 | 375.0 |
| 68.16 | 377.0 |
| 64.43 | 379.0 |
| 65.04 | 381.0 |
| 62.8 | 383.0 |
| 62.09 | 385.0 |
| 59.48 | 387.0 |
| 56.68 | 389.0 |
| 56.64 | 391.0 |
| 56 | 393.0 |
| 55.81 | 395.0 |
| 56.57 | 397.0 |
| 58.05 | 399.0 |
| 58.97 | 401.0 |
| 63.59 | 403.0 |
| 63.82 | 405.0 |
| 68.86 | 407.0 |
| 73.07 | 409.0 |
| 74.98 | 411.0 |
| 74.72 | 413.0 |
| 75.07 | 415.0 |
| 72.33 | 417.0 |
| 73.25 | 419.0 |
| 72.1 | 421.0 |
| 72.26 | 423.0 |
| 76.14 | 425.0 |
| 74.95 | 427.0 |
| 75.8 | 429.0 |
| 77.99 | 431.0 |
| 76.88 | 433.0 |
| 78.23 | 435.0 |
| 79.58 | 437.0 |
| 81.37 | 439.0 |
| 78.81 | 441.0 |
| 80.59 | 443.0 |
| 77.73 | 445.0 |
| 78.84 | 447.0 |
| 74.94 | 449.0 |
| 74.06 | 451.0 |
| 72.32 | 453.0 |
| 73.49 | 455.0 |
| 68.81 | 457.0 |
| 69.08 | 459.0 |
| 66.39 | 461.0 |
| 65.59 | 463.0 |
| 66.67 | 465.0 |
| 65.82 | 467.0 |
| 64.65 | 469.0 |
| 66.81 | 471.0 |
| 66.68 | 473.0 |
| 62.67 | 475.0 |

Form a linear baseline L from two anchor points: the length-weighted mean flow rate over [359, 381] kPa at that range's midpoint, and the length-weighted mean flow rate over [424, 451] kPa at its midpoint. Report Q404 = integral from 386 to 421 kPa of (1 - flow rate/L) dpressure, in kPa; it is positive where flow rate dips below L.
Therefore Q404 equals 3.5 kPa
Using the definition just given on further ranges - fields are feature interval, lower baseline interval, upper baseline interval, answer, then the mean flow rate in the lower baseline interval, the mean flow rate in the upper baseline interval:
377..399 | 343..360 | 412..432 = 3.4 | 66.8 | 74.5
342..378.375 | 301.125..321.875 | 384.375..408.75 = -2.6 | 64.3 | 60.1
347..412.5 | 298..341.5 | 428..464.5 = 4.4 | 64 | 74.9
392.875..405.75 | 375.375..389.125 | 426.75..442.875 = 1.7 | 63.2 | 78.2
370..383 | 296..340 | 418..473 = 0.4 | 64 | 73.3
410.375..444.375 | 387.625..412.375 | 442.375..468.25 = -4.8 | 62.1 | 71.7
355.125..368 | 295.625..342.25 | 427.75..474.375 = 0.1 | 64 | 73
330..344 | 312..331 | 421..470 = 0.1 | 62.8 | 73.8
